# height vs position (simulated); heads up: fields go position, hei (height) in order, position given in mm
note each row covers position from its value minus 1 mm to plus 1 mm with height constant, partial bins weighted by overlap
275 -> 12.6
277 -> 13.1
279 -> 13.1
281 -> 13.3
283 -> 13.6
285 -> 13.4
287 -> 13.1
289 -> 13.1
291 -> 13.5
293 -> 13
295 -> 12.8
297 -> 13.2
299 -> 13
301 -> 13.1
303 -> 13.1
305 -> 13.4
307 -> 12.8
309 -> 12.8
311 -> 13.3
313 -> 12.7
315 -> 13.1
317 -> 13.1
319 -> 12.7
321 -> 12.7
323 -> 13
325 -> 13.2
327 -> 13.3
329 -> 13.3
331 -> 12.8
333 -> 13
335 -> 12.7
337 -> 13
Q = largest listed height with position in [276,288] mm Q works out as 13.6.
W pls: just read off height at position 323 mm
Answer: 13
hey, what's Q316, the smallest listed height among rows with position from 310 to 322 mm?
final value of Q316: 12.7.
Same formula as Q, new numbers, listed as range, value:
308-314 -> 13.3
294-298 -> 13.2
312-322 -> 13.1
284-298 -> 13.5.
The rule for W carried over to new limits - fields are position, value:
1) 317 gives 13.1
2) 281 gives 13.3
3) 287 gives 13.1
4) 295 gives 12.8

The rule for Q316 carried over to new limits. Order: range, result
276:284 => 13.1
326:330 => 13.3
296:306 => 13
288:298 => 12.8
